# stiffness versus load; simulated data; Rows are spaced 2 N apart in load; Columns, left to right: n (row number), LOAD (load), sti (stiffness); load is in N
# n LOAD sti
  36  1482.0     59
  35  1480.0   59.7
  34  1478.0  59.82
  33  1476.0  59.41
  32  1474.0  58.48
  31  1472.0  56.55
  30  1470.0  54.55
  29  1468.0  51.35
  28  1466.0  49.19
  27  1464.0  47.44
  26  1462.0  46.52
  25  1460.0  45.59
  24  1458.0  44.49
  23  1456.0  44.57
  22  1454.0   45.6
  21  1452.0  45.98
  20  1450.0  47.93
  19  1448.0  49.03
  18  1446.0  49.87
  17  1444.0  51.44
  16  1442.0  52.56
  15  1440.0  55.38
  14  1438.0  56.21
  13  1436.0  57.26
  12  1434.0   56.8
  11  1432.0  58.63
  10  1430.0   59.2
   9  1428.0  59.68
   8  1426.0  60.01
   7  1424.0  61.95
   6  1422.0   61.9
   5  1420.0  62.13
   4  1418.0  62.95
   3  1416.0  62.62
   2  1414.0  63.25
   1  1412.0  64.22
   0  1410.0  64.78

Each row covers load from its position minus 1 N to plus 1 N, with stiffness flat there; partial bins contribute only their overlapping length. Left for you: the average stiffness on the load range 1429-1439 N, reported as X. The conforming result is 57.6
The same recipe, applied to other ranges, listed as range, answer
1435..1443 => 55.4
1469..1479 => 57.8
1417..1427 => 61.8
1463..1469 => 49.3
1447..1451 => 48.5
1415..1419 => 62.8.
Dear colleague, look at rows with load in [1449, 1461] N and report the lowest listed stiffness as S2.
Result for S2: 44.49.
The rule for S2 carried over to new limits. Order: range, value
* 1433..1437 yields 56.8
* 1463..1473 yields 47.44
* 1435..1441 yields 55.38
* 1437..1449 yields 49.03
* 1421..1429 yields 59.68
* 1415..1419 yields 62.62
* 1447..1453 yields 45.98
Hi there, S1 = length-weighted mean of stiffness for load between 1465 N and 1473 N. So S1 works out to 52.9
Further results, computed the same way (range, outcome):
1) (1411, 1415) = 63.7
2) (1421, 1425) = 61.9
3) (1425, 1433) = 59.4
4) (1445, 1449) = 49.5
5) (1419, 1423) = 62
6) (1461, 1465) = 47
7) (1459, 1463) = 46.1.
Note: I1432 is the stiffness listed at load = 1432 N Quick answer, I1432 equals 58.63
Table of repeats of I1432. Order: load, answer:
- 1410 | 64.78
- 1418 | 62.95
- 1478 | 59.82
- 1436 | 57.26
